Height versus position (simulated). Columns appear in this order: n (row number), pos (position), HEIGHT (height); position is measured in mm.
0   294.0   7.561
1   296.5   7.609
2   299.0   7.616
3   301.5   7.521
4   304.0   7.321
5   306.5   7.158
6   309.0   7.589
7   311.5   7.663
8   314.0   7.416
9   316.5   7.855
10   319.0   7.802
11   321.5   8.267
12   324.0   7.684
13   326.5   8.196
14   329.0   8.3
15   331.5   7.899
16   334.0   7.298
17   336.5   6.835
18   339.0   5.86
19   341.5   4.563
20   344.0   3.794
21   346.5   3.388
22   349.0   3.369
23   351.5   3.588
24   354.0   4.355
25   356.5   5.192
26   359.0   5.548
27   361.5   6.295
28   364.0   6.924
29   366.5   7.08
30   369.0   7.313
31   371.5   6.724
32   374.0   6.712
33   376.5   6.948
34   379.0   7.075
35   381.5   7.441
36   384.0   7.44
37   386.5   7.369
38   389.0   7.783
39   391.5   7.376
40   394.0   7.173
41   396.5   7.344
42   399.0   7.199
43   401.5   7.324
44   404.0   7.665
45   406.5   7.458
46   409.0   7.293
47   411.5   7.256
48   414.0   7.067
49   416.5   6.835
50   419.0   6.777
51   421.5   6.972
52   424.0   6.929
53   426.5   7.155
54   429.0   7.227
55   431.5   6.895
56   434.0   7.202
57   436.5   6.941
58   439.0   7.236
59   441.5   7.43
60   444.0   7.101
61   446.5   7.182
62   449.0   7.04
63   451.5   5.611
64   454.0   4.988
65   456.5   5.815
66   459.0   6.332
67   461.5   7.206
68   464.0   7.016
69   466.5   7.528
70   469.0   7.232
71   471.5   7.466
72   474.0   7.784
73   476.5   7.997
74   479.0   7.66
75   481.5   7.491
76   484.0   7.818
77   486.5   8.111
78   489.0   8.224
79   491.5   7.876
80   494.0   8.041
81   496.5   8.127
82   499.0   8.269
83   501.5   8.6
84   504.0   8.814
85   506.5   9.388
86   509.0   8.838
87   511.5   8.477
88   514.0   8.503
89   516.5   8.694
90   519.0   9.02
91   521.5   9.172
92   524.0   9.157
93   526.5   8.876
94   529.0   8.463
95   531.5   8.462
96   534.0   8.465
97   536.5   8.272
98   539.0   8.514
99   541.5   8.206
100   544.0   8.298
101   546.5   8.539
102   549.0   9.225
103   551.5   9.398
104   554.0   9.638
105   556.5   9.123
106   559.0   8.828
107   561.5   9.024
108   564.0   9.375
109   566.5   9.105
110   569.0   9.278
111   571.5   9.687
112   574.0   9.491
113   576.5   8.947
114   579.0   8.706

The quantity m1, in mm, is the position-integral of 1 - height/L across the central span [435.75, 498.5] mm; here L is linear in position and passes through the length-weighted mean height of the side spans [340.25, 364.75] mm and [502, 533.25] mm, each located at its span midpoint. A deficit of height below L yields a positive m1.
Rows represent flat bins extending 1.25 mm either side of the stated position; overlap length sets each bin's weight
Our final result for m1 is 2.3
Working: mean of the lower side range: 4.66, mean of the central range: 7.26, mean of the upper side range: 8.81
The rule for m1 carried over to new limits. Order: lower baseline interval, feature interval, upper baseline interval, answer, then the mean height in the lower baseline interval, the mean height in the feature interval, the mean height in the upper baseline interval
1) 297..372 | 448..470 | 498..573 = 4.1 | 6.56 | 6.52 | 8.86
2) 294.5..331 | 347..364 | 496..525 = 6.7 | 7.71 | 4.83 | 8.77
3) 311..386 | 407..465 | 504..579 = 5.5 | 6.49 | 6.86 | 8.91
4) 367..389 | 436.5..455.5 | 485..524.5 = 3.0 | 7.16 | 6.66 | 8.57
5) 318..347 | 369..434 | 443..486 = -2.7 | 6.73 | 7.18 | 7.03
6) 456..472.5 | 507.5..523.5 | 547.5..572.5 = -1.2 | 6.99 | 8.81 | 9.26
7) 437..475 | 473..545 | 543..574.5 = -3.3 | 6.86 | 8.4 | 9.15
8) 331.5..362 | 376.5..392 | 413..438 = -3.6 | 5.09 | 7.38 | 7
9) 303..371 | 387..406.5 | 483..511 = -0.6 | 6.46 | 7.41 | 8.38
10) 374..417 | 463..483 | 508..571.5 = 1.5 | 7.29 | 7.53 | 8.85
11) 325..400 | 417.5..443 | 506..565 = 1.0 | 6.41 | 7.07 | 8.82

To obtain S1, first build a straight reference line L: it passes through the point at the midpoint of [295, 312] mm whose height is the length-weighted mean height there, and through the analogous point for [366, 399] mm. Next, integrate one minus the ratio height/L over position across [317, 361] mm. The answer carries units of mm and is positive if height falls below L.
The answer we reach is 8.0 mm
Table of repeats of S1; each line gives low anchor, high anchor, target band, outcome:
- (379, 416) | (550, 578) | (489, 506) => 0.3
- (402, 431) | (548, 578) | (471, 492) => 0.6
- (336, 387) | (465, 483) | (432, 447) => -0.2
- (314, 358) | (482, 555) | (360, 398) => -2.2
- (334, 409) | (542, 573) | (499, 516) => -0.7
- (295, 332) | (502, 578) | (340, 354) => 7.2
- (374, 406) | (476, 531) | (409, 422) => 1.0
